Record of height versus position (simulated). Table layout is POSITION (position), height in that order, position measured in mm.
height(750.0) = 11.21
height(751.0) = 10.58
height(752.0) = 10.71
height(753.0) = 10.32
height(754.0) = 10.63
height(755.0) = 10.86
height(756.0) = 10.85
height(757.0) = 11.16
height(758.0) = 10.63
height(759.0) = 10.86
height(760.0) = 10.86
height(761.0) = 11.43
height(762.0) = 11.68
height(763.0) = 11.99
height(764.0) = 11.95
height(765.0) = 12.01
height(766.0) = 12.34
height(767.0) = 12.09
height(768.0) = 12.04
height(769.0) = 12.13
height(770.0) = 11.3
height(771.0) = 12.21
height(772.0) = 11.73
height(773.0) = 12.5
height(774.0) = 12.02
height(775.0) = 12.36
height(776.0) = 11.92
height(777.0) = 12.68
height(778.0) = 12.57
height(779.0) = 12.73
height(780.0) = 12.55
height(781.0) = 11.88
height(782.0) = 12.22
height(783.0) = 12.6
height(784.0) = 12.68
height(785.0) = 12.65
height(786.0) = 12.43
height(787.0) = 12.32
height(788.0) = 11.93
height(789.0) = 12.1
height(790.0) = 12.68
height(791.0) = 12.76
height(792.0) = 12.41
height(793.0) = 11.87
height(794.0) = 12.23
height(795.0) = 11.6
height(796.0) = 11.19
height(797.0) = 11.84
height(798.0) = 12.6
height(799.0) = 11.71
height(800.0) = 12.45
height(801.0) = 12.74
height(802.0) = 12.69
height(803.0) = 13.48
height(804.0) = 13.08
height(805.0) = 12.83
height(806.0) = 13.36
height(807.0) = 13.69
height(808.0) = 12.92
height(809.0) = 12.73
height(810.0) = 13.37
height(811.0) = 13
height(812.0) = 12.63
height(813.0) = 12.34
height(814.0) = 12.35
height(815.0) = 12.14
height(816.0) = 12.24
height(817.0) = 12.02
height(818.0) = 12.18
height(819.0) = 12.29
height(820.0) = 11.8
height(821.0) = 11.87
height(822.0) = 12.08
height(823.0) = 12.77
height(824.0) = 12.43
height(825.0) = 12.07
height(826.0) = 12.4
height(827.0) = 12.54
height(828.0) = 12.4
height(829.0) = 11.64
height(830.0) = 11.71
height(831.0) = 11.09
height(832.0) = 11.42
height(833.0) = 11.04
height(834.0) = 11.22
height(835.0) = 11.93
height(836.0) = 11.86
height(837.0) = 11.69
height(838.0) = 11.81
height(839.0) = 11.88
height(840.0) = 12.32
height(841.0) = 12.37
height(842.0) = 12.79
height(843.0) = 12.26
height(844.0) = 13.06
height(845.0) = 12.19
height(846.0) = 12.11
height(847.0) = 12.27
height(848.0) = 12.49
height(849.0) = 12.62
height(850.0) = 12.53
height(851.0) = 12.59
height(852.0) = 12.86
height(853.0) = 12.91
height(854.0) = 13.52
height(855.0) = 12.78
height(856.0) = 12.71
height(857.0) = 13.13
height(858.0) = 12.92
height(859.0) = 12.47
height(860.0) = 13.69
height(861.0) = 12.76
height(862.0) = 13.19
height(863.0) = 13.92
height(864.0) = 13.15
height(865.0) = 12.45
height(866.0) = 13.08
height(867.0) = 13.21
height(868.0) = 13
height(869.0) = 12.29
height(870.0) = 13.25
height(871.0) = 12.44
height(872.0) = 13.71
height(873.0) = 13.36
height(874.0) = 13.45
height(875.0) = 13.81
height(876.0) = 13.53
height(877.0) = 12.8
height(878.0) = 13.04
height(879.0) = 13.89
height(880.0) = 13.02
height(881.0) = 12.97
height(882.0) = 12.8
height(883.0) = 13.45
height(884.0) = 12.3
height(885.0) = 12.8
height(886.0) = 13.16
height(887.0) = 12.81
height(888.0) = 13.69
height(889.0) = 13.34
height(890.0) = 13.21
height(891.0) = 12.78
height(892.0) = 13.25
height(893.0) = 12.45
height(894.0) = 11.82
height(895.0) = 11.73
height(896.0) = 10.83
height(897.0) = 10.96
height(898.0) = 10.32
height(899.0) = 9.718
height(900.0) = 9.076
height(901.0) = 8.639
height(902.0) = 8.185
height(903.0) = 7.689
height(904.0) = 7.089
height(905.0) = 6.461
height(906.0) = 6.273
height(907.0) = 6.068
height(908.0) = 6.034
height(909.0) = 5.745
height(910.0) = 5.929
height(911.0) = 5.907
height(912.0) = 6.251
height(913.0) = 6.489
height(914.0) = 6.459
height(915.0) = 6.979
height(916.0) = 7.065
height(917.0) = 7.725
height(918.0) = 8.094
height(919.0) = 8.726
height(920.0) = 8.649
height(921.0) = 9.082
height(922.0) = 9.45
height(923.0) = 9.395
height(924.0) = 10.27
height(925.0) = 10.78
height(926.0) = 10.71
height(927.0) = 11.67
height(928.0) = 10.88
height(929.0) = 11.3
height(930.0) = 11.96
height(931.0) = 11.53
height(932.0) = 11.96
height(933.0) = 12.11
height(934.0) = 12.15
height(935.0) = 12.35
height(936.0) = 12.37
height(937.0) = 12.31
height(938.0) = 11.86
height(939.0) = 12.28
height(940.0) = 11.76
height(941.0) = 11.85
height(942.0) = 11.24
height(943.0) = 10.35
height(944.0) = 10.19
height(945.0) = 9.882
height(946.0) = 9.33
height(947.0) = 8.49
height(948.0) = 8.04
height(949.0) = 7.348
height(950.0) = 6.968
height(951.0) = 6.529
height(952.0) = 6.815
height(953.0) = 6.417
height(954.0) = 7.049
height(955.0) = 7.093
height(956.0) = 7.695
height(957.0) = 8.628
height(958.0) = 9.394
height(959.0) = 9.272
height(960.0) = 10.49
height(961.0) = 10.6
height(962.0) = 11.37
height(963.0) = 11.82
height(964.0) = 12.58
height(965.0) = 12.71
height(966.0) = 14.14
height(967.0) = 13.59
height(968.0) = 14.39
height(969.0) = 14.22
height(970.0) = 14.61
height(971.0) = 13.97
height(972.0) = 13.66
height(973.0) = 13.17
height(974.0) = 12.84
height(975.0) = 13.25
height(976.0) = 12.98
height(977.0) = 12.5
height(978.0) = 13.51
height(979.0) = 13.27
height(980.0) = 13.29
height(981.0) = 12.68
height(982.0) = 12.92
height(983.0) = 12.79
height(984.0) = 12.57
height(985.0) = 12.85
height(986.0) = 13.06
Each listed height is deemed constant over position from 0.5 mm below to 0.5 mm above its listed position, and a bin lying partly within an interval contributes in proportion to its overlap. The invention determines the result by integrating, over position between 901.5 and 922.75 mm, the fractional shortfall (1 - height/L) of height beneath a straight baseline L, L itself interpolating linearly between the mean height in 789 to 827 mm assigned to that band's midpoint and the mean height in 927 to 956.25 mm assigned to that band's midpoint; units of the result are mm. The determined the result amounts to 6.8 mm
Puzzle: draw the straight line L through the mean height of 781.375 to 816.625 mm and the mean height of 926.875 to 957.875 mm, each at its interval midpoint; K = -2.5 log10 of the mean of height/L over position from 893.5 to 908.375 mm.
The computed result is 0.222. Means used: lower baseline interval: 12.5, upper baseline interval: 9.99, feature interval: 8.75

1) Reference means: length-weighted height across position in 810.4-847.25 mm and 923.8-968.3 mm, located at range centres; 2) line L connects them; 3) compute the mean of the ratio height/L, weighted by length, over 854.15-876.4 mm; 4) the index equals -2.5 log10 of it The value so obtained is -0.132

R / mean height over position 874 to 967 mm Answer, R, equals 10.2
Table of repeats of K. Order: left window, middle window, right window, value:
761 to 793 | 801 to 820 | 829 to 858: -0.04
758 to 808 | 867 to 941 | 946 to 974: 0.03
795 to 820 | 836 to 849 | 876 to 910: -0.04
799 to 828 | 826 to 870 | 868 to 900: 0.01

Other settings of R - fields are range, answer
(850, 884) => 13.1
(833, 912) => 11.7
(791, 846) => 12.3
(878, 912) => 10.4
